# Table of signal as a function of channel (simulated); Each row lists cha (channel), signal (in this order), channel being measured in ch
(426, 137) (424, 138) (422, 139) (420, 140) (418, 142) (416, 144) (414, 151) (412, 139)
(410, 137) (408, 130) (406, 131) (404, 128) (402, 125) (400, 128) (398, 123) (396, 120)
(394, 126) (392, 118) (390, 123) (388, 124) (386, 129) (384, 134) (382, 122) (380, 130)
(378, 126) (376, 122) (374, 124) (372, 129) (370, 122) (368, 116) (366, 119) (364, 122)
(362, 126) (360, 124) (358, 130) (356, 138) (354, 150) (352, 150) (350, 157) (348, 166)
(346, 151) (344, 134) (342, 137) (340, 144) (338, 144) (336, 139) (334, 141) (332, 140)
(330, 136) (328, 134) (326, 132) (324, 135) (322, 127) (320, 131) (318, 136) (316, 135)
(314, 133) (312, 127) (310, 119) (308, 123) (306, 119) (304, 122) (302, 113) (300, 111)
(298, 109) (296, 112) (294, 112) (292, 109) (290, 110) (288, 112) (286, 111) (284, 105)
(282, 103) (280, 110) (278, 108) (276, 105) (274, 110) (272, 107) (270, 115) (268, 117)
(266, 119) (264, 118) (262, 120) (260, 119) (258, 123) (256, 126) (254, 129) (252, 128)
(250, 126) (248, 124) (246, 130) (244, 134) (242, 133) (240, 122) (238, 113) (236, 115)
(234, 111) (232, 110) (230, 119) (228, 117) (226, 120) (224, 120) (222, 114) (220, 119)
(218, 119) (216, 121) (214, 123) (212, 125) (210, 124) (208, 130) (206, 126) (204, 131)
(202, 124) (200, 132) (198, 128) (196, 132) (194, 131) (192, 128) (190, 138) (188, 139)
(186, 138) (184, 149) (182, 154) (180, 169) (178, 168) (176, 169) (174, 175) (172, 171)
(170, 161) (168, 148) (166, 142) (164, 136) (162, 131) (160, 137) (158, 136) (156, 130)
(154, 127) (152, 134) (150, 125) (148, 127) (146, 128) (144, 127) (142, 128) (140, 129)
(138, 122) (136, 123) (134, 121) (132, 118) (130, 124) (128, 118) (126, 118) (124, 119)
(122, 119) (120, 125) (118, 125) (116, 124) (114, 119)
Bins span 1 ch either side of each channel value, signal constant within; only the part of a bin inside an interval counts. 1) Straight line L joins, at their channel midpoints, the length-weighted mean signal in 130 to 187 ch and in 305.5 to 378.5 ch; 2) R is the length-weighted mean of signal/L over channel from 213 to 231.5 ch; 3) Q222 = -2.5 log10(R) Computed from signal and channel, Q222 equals 0.16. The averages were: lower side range 140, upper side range 134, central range 119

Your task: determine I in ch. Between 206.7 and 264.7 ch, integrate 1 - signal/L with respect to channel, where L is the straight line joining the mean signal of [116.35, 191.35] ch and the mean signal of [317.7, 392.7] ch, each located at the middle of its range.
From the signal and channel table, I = 5.7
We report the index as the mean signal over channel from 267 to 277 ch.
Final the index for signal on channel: 111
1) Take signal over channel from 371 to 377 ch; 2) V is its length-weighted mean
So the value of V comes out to 125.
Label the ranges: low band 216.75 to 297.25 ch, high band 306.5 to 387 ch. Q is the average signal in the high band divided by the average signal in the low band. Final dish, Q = 1.1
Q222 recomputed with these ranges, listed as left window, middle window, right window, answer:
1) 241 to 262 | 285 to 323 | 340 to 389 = 0.09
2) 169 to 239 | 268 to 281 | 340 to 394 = 0.21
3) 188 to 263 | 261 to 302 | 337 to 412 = 0.14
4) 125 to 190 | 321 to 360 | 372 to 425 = -0.07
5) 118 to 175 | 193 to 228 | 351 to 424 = 0.06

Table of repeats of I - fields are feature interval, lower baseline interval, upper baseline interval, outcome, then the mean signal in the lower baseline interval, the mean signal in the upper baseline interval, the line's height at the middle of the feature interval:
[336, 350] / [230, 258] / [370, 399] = -2.47 ch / 123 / 125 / 124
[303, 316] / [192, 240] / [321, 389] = 0.54 ch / 122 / 134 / 130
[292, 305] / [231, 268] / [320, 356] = 1.97 ch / 122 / 142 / 133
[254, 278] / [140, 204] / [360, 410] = 3.09 ch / 140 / 125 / 134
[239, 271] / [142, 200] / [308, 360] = 3.63 ch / 142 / 138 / 140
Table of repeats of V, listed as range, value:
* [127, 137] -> 121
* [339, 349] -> 146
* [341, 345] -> 136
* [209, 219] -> 122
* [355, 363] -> 130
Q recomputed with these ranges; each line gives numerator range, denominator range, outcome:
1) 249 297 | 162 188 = 0.74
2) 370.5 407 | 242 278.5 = 1.04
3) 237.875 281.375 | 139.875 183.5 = 0.83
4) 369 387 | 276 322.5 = 1.08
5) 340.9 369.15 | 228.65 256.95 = 1.12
